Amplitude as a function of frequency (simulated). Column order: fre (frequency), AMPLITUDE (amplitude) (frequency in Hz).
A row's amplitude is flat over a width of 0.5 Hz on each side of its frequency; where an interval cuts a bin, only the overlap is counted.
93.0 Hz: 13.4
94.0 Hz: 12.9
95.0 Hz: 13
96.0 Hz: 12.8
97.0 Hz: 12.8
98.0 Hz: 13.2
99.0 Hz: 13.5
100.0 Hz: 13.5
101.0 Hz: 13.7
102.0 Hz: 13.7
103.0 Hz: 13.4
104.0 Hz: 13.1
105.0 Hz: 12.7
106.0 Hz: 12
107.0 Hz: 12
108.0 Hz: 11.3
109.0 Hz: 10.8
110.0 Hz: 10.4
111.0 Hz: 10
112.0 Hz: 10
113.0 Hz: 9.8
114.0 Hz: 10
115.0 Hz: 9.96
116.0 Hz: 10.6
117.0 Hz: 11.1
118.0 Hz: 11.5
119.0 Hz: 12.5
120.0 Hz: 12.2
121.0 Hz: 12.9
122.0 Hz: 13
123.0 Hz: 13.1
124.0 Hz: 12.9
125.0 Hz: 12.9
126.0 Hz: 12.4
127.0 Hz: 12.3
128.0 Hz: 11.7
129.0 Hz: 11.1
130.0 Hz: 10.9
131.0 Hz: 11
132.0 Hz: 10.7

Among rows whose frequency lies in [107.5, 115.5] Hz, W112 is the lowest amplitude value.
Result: 9.8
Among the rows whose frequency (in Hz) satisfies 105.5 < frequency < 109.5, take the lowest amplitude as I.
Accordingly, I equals 10.8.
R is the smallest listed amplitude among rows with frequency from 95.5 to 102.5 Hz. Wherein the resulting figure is 12.8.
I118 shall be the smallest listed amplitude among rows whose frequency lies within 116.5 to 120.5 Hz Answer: 11.1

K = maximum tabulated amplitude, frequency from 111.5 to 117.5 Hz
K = 11.1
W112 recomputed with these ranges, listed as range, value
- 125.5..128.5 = 11.7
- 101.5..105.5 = 12.7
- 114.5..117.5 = 9.96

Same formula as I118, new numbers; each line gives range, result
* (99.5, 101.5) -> 13.5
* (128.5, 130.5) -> 10.9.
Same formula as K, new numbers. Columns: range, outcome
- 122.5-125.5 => 13.1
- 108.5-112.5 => 10.8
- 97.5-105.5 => 13.7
